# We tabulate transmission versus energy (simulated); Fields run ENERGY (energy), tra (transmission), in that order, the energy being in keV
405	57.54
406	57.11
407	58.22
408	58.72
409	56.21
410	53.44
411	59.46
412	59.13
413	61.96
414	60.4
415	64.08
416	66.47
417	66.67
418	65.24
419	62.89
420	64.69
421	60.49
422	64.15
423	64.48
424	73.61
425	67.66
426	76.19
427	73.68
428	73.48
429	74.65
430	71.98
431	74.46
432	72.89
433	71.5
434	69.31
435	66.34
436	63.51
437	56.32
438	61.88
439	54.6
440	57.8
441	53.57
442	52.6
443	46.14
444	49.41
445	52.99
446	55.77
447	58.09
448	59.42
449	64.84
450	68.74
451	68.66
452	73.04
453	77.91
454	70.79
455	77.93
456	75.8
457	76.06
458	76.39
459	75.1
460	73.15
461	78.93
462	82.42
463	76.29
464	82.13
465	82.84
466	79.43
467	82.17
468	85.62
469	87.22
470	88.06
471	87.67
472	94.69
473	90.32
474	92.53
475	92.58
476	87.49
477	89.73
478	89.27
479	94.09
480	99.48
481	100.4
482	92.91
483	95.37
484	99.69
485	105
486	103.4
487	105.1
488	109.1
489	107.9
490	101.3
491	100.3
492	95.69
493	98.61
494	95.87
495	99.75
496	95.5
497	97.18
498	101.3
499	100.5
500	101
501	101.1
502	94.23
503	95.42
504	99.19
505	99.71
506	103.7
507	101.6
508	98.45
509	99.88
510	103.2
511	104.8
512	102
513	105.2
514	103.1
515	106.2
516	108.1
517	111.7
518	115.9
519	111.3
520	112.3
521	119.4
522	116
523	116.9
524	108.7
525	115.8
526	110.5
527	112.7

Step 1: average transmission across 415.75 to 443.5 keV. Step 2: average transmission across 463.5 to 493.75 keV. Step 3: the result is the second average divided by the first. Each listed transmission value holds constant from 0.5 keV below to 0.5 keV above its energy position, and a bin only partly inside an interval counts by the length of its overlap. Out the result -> 1.44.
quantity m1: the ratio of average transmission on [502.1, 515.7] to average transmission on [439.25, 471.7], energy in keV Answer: 1.43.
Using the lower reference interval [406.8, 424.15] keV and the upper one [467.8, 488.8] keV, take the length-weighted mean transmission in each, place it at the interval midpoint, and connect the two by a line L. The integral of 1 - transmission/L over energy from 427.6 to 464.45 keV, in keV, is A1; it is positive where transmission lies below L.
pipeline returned 5.0 keV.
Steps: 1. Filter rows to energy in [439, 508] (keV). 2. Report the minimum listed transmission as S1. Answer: 46.14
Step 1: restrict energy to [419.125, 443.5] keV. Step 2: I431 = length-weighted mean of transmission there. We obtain 65.2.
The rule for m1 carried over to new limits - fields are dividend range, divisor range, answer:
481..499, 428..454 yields 1.58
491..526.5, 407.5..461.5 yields 1.59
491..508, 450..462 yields 1.32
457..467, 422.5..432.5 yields 1.09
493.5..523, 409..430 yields 1.58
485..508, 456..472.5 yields 1.23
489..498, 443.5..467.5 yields 1.38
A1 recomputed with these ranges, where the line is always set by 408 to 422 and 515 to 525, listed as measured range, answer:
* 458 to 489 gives 0.1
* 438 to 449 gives 3.0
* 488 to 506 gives 0.4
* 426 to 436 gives -0.4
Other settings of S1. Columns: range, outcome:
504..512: 98.45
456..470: 73.15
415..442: 52.6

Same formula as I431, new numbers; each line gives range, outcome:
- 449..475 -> 80.1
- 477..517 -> 100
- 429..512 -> 83.9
